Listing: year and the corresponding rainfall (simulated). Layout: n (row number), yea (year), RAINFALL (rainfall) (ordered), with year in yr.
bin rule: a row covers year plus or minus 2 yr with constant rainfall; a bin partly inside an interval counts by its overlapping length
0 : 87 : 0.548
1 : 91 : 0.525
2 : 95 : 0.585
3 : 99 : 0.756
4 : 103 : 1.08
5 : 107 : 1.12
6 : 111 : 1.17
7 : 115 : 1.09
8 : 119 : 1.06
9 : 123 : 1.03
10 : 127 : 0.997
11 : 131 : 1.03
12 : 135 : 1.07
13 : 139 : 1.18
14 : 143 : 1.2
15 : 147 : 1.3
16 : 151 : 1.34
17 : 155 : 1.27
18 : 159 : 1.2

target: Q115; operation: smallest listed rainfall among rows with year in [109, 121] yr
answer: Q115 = 1.06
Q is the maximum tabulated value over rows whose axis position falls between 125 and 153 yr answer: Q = 1.34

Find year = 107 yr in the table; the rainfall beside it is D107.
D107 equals 1.12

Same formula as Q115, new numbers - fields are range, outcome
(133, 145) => 1.07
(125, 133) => 0.997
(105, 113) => 1.12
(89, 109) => 0.525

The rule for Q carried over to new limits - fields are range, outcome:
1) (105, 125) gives 1.17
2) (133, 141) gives 1.18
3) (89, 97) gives 0.585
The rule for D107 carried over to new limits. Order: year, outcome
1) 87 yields 0.548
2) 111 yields 1.17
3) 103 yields 1.08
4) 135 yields 1.07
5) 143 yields 1.2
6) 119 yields 1.06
